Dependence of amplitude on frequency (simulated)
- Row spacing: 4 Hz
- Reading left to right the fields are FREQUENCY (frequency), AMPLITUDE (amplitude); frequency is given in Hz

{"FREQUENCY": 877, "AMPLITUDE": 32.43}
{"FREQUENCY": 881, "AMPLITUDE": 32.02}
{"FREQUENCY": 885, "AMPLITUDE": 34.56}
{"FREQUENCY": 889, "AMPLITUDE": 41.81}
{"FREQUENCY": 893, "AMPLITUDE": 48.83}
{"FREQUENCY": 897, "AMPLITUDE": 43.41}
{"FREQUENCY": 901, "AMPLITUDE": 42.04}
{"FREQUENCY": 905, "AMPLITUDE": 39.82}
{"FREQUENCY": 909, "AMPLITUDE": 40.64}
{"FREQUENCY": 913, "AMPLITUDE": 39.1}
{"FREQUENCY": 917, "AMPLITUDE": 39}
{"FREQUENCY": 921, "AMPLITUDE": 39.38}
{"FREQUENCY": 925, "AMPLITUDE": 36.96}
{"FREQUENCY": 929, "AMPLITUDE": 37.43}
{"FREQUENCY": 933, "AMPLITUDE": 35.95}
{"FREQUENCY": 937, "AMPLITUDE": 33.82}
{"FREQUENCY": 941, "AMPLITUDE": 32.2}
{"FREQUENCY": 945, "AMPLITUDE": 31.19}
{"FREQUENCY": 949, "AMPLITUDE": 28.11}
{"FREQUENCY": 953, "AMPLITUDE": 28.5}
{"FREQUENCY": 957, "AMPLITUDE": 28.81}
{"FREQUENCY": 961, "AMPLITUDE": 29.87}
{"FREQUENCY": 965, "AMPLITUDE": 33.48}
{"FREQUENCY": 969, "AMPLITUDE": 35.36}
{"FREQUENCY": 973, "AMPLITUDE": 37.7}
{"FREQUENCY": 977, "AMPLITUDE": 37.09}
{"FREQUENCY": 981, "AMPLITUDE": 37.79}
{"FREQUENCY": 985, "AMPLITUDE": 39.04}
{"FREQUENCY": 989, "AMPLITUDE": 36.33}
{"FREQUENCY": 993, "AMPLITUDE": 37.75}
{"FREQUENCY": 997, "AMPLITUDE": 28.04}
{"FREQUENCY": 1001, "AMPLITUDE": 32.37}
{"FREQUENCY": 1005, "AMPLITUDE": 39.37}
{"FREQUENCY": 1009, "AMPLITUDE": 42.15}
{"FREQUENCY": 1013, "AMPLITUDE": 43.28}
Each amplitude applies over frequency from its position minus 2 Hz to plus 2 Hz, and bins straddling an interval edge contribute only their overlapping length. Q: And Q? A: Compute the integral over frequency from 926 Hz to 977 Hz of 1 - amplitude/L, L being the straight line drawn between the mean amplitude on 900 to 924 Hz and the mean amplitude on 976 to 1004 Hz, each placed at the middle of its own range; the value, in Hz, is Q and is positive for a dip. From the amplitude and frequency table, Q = 6.3 Hz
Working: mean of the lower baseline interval 39.8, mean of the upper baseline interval 35.6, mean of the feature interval 33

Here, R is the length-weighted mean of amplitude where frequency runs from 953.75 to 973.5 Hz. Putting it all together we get 32.4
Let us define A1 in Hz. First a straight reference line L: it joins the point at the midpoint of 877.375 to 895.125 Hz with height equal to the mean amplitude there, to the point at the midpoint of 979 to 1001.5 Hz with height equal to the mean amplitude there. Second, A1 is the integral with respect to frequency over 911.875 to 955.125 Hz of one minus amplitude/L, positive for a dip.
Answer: 3.09 Hz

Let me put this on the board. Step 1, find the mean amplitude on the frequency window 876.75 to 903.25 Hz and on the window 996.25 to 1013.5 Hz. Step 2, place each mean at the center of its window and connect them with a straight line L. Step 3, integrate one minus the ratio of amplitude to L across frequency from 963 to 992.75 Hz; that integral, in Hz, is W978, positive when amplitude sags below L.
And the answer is 0.8 Hz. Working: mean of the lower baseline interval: 39.8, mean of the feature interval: 36.7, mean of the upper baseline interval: 37.2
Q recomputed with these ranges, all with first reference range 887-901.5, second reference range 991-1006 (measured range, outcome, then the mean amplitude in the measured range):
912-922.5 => 0.7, 39.2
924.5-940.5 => 1.9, 35.6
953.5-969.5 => 2.7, 31.2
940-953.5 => 3.1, 30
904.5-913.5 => 0.6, 40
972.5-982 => -0.4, 37.5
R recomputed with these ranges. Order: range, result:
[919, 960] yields 33.2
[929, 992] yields 33.9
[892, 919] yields 41.6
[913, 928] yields 38.5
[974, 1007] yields 36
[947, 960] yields 28.6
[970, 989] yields 37.6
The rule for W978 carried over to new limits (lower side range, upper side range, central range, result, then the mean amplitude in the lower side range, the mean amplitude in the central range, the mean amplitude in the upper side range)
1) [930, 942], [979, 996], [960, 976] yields 0.70 Hz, 34.4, 34.6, 37.2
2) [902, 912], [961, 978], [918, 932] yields 0.34 Hz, 40.3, 37.9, 35.1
